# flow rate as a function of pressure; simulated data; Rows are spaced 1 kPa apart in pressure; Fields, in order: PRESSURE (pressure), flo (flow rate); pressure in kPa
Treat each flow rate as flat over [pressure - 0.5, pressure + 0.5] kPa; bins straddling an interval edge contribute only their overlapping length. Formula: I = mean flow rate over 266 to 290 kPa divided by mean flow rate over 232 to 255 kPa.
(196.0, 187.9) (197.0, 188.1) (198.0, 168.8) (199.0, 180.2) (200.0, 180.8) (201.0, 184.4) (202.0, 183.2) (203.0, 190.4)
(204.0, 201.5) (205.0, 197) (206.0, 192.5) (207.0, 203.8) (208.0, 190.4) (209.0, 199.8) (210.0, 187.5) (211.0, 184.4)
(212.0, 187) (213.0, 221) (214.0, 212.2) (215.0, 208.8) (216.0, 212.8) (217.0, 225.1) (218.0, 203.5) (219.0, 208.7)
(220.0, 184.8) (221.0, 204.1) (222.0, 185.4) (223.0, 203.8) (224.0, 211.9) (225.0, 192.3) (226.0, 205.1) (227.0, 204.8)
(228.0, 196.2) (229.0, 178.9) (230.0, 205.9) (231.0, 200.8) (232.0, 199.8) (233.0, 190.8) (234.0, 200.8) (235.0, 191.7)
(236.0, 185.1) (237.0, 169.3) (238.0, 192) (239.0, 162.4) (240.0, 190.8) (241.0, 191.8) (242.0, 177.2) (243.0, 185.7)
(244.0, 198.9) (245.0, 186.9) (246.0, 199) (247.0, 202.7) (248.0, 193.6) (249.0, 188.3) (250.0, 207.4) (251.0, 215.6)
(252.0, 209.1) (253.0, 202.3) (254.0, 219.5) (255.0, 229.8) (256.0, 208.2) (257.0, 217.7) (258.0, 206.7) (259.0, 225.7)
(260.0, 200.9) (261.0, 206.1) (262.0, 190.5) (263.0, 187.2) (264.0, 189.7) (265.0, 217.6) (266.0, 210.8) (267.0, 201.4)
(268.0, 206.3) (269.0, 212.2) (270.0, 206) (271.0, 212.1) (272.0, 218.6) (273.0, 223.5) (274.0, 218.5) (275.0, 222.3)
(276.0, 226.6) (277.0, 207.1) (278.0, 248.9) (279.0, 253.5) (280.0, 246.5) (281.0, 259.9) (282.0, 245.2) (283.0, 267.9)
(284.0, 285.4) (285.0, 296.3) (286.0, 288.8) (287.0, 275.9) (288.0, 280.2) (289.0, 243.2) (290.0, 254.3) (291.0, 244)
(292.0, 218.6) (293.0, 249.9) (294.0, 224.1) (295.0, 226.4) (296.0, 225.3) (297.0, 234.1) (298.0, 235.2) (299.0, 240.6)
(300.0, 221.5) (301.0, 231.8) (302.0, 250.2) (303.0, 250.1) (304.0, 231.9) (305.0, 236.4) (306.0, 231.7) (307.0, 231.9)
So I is 1.24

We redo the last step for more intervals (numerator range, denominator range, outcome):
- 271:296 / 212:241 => 1.24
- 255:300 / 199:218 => 1.17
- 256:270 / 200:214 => 1.06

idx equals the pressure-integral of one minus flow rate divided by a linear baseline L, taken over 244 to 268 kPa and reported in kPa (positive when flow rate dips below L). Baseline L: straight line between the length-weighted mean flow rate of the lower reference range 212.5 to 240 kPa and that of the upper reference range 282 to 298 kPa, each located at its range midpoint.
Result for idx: 2.0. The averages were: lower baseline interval 198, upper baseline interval 253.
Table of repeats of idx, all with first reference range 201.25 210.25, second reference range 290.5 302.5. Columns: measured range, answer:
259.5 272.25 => 0.9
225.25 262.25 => 2.1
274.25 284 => -0.8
